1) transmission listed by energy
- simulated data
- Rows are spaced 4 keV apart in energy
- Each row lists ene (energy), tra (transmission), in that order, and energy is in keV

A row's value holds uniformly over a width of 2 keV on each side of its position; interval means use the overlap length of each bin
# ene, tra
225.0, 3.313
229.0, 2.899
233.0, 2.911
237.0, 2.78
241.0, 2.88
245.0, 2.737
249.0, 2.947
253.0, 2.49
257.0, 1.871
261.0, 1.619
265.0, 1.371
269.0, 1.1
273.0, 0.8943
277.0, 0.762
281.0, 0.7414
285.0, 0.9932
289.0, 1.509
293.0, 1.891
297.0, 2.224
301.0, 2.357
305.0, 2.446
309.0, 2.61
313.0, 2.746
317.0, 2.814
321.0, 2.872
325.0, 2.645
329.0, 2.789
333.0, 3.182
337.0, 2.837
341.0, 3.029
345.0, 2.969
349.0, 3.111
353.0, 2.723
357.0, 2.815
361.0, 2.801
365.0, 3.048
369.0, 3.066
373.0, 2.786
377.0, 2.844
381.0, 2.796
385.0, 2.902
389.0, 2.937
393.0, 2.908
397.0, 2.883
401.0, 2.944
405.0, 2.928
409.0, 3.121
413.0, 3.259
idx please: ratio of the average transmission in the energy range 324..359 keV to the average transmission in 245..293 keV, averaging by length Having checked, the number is 1.87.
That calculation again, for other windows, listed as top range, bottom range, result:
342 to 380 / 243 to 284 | 1.78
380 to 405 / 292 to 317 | 1.19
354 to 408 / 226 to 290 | 1.50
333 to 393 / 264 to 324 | 1.58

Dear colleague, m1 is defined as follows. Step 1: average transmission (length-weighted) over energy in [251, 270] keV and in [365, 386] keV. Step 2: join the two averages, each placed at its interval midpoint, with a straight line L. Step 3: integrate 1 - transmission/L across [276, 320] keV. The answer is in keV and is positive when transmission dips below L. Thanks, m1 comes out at 3.7 keV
